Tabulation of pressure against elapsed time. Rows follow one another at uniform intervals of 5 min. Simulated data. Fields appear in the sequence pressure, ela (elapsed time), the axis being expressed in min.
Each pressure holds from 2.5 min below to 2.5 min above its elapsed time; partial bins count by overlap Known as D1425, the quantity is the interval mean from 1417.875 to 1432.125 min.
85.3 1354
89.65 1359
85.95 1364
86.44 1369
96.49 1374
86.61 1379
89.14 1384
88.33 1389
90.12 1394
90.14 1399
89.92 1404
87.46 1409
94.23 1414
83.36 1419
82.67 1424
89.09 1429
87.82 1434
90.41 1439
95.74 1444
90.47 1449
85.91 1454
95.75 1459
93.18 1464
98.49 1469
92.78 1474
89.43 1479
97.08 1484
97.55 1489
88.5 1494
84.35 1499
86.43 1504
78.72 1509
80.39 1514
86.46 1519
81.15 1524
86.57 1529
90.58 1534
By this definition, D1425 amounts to 85.3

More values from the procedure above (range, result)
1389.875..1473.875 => 90.3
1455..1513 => 90.7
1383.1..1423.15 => 88.8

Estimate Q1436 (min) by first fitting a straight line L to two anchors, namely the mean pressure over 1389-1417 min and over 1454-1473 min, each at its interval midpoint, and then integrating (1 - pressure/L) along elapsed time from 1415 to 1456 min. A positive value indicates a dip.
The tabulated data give 1.7 min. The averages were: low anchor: 90.1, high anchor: 94.3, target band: 88.4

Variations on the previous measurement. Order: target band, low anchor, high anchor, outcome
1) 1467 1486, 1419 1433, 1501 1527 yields -2.33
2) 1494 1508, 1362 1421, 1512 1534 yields 0.01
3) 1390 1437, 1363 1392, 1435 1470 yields 1.18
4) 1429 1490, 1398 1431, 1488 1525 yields -4.24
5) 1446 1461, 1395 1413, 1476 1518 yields -0.34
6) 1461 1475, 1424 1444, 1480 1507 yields -0.80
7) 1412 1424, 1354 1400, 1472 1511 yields 0.25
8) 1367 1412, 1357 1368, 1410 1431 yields -1.06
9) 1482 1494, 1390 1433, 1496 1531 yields -1.53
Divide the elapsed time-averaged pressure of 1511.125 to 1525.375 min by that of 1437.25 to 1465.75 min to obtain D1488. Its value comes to 0.9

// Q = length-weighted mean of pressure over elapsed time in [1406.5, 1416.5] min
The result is 90.8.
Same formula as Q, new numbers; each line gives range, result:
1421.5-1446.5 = 89.1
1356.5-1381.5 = 89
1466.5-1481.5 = 93.6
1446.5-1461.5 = 90.7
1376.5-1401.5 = 88.9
